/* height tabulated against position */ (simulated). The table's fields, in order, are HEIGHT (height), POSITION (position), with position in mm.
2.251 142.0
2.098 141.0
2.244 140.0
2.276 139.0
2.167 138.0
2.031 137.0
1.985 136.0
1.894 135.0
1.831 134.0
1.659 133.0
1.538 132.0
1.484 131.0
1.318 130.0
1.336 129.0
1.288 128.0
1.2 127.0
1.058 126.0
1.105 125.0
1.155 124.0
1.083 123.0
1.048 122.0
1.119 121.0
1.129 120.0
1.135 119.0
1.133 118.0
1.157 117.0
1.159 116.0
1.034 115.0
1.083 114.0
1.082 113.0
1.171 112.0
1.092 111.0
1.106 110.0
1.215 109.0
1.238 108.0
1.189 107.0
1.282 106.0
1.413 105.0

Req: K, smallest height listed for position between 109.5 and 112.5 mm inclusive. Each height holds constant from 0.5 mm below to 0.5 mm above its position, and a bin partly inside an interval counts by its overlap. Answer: 1.092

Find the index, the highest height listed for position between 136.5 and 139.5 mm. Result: 2.276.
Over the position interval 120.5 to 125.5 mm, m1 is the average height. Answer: 1.1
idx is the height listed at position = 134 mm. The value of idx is 1.831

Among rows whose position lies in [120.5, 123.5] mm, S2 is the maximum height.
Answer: 1.119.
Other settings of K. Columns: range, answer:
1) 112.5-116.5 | 1.034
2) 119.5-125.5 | 1.048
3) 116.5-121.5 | 1.119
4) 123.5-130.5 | 1.058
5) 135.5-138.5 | 1.985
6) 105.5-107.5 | 1.189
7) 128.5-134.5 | 1.318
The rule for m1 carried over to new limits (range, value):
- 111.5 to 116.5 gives 1.11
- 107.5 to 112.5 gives 1.16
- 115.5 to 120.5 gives 1.14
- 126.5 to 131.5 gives 1.33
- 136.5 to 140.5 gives 2.18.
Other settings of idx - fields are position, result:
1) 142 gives 2.251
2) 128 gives 1.288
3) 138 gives 2.167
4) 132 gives 1.538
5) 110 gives 1.106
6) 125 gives 1.105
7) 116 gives 1.159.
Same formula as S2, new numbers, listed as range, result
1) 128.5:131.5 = 1.484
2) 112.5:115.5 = 1.083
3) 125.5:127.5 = 1.2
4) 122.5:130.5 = 1.336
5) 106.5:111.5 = 1.238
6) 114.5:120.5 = 1.159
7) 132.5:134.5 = 1.831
